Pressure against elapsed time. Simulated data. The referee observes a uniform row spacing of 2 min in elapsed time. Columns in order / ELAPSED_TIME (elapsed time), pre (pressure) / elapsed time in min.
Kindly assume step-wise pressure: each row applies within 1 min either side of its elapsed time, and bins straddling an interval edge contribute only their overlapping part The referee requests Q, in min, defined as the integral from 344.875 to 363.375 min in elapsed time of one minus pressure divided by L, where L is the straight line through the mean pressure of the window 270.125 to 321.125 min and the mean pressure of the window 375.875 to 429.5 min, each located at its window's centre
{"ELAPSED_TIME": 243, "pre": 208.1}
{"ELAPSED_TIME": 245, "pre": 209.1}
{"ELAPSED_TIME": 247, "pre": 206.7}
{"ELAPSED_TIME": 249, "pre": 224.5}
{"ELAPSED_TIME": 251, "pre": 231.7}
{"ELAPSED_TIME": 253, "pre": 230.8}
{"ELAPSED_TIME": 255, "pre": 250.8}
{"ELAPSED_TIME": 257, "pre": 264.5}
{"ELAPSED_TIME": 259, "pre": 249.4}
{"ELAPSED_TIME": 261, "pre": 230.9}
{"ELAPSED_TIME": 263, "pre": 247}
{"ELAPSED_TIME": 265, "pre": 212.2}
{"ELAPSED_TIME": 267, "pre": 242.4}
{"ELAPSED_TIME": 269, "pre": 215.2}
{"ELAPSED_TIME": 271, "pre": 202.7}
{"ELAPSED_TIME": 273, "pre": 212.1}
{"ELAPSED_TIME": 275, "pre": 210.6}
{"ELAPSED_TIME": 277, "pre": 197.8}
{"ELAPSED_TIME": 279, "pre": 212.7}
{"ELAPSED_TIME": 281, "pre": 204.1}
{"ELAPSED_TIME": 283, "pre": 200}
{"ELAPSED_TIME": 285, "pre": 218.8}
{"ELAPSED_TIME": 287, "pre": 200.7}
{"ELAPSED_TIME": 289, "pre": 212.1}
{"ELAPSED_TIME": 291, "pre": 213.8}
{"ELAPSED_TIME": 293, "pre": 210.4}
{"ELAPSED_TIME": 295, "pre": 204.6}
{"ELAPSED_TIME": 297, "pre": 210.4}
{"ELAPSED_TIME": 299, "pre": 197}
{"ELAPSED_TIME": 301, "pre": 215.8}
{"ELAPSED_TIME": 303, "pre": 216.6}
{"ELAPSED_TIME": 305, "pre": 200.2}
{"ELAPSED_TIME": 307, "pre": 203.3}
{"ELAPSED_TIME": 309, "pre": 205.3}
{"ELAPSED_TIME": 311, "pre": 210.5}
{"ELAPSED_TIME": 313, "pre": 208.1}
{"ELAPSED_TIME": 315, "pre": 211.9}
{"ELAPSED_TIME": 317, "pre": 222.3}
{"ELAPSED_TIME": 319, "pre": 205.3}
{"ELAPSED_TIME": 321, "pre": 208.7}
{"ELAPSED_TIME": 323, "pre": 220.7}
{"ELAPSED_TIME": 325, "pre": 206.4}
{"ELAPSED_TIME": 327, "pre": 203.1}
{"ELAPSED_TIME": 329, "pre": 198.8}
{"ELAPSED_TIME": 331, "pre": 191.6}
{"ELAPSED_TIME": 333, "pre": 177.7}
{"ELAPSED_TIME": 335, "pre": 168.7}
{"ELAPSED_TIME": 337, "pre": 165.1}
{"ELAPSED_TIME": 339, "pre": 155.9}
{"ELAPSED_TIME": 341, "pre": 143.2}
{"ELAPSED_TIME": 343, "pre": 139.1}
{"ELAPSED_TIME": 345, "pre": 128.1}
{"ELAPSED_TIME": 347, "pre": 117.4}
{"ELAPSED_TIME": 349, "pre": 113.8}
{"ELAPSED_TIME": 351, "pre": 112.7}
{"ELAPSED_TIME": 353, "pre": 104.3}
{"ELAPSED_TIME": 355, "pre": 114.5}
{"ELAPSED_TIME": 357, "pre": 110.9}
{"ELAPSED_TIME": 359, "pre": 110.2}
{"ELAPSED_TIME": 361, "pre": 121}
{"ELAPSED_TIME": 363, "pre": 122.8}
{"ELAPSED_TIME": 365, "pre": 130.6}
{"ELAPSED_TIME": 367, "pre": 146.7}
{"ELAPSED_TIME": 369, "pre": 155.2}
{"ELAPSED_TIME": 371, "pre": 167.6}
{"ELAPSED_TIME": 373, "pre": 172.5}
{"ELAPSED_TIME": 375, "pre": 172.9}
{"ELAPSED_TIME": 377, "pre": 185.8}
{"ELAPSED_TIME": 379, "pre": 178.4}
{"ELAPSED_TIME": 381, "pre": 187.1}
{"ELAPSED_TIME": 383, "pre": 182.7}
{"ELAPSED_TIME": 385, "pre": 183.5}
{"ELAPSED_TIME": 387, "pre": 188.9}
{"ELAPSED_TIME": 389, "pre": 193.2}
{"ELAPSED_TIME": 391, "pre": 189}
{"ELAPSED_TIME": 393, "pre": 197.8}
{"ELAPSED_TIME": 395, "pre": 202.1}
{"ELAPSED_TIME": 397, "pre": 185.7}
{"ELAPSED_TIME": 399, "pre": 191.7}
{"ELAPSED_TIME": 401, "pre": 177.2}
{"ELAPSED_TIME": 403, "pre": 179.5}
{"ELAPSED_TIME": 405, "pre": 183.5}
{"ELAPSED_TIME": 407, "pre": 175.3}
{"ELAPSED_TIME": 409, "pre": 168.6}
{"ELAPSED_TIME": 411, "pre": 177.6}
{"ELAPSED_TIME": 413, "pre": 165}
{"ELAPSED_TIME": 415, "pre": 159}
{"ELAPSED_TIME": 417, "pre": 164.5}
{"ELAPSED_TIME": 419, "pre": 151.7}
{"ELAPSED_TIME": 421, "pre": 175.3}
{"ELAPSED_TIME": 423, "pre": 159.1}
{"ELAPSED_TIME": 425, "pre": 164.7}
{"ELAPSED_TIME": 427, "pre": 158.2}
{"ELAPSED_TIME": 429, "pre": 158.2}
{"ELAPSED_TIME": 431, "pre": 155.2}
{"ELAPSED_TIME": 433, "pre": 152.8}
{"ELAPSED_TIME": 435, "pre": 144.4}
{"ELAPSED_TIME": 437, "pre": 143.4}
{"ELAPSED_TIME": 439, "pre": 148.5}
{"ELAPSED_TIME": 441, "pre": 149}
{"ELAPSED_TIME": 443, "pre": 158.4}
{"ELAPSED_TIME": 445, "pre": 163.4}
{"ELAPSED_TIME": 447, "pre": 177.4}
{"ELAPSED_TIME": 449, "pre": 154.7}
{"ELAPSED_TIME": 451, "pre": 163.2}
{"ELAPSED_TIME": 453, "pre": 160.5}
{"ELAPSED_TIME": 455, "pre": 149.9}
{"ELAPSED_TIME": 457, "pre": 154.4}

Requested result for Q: 7.4 min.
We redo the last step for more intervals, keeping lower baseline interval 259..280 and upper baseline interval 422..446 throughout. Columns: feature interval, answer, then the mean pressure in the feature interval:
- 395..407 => -1.2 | 184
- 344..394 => 7.7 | 152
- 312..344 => 1.3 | 189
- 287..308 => 0.1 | 208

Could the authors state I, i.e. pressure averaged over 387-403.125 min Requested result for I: 190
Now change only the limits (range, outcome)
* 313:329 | 210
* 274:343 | 200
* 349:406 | 162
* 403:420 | 169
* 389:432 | 174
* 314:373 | 158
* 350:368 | 119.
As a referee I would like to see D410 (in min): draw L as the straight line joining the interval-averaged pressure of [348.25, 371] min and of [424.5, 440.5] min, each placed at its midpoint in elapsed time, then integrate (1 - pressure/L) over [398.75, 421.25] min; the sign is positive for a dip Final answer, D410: -4.4 min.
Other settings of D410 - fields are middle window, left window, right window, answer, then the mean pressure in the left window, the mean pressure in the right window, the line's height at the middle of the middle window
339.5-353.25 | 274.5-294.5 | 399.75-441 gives 4.6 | 208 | 163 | 187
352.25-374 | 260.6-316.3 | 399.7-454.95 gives 6.1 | 212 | 162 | 185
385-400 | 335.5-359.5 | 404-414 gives -2.8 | 127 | 174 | 162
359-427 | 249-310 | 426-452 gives 1.1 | 218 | 156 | 174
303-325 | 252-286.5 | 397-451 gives -0.4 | 223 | 164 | 206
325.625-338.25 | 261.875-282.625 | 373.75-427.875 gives 0.9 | 215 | 178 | 198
